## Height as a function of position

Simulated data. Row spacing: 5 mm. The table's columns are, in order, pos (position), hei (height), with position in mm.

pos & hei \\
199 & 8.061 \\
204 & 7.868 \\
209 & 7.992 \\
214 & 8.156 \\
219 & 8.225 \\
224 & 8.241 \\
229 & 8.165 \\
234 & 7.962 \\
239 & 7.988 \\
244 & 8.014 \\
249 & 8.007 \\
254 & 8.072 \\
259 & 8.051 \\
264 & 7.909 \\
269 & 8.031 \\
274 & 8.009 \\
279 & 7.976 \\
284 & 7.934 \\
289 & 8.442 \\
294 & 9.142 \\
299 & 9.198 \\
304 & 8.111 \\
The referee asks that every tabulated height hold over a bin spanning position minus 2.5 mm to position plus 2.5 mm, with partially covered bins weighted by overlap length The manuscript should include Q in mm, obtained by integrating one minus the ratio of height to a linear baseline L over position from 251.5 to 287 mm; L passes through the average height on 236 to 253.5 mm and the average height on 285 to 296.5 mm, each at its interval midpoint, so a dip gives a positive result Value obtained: 1.5 mm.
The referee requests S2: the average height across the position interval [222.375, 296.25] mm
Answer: 8.12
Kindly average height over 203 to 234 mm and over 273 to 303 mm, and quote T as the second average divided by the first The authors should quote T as 1.0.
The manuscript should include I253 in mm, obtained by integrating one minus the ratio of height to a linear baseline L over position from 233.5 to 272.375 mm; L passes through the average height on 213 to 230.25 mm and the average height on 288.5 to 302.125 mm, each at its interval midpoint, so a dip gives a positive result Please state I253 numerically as 2.4 mm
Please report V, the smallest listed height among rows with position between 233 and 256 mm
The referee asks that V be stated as 7.962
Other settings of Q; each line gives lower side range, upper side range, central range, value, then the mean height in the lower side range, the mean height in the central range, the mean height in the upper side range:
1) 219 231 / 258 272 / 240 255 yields 0.1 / 8.21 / 8.02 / 7.99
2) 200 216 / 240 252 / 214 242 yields -0.4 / 8.01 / 8.12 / 8.01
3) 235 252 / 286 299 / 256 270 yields 0.6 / 8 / 8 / 8.84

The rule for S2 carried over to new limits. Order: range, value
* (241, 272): 8.01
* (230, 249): 8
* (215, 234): 8.17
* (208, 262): 8.08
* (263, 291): 8.05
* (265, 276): 8.01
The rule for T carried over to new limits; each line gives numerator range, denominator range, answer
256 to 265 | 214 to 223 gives 0.97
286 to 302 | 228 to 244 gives 1.11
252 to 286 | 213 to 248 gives 0.99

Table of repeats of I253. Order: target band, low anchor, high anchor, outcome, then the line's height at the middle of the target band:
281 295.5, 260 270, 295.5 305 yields 0.13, 8.51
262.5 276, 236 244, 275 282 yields -0.01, 7.98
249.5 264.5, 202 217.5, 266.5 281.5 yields -0.03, 8.01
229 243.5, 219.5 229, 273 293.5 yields 0.35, 8.21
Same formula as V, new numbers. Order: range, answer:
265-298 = 7.934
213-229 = 8.156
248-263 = 8.007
